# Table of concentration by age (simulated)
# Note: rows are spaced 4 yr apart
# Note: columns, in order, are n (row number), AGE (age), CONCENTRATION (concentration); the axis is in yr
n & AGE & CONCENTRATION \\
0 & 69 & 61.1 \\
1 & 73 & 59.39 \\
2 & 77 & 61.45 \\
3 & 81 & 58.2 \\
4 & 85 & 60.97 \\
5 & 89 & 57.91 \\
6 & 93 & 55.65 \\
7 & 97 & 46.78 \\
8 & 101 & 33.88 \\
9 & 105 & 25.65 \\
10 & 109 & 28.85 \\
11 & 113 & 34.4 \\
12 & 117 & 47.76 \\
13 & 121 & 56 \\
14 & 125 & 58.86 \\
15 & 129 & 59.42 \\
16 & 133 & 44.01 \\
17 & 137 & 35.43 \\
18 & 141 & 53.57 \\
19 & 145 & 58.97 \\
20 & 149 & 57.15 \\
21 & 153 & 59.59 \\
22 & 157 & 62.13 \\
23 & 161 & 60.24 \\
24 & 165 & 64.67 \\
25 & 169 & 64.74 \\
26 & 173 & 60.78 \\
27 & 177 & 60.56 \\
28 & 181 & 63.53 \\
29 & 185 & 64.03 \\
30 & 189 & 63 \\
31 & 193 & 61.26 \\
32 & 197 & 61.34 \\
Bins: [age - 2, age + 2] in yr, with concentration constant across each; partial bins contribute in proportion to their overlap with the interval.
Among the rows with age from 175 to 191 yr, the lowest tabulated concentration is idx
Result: 60.56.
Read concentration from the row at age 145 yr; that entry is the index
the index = 58.97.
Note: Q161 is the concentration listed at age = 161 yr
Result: 60.24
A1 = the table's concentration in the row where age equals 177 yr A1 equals 60.56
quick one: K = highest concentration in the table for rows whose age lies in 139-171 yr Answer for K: 64.74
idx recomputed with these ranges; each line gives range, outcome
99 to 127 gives 25.65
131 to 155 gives 35.43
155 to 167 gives 60.24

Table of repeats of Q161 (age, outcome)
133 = 44.01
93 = 55.65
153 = 59.59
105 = 25.65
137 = 35.43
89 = 57.91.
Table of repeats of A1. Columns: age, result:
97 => 46.78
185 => 64.03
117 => 47.76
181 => 63.53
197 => 61.34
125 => 58.86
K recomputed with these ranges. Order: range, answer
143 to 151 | 58.97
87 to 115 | 57.91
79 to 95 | 60.97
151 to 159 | 62.13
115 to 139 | 59.42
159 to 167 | 64.67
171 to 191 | 64.03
